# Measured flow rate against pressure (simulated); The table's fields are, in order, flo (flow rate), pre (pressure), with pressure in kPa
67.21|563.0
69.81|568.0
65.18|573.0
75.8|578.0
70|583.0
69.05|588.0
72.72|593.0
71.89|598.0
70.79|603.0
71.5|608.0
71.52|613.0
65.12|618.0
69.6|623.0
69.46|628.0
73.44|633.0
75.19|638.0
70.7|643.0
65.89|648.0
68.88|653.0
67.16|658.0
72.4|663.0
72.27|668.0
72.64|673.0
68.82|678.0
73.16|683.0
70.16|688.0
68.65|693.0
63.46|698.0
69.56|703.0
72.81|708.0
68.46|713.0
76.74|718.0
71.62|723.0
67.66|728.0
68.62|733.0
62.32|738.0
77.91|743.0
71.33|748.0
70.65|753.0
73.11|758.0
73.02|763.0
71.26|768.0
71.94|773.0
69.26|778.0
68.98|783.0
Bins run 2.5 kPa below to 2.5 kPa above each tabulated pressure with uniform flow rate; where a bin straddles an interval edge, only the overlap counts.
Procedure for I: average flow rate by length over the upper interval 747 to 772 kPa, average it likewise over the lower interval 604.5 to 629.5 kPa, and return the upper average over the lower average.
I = 1.0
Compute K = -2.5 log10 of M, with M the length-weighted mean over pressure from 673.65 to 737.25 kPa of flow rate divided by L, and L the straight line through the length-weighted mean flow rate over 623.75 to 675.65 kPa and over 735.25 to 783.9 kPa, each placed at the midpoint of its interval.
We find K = 0.02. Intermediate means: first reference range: 70.8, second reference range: 71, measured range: 69.8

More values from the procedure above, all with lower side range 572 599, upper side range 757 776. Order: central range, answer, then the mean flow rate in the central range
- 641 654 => 0.048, 68.4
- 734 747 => 0.030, 70.1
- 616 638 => 0.017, 70.2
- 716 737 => 0.023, 70.4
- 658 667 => 0.009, 70.9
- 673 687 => 0.007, 71.2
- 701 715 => 0.022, 70.4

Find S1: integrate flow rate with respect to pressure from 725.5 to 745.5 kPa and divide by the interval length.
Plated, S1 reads 69.1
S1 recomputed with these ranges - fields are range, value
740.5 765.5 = 73.2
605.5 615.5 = 71.5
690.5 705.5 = 67.2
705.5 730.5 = 71.5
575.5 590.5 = 71.6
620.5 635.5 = 70.8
